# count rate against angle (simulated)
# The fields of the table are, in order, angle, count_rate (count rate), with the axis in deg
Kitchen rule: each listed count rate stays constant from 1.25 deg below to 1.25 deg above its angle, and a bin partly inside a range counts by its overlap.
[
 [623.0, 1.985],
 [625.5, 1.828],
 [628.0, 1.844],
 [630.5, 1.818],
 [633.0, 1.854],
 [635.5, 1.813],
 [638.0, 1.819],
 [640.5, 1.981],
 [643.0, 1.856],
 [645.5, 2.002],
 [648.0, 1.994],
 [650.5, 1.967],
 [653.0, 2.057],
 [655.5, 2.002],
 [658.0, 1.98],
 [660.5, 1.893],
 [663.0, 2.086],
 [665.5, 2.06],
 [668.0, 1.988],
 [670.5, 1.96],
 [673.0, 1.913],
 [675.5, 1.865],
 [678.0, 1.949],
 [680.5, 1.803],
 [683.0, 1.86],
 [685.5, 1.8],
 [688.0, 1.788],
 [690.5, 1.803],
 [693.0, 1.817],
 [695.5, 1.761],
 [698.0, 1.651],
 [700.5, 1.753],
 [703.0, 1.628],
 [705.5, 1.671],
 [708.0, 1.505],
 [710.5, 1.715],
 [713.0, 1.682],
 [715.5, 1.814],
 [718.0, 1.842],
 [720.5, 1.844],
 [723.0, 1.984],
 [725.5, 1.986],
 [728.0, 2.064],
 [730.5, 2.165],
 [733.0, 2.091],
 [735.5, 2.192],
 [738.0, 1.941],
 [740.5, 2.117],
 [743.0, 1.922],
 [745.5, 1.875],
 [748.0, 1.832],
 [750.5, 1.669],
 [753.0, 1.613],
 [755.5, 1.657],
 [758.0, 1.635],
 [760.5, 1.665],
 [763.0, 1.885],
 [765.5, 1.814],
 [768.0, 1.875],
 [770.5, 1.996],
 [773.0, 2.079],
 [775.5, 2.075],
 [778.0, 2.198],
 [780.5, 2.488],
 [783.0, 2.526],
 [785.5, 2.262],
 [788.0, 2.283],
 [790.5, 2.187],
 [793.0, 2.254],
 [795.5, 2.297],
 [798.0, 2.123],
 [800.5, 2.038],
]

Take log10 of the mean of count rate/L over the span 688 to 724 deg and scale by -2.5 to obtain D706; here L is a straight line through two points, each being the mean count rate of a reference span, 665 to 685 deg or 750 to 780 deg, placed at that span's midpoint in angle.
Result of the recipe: 0.09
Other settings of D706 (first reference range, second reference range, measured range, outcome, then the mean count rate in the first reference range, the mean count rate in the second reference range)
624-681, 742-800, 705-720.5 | 0.15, 1.93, 2.01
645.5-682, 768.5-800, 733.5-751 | 0.09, 1.97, 2.22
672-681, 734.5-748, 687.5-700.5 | 0.09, 1.89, 1.99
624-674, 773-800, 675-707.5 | 0.15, 1.94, 2.25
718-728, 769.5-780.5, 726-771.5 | 0.08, 1.94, 2.13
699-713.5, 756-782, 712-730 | -0.10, 1.66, 1.97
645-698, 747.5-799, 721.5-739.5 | -0.04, 1.91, 2.02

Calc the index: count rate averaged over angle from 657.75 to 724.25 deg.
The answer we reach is 1.83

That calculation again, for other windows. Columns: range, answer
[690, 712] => 1.7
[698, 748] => 1.88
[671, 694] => 1.85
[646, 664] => 2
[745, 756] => 1.72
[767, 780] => 2.07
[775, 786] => 2.33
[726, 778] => 1.92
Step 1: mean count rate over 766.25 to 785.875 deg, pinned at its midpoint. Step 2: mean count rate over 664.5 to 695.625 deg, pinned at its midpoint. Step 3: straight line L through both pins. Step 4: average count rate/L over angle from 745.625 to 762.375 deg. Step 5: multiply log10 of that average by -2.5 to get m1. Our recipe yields 0.233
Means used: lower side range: 1.88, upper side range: 2.17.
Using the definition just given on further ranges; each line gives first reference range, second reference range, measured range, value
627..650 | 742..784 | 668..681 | -0.007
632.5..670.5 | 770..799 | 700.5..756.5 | 0.146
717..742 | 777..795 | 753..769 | 0.247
